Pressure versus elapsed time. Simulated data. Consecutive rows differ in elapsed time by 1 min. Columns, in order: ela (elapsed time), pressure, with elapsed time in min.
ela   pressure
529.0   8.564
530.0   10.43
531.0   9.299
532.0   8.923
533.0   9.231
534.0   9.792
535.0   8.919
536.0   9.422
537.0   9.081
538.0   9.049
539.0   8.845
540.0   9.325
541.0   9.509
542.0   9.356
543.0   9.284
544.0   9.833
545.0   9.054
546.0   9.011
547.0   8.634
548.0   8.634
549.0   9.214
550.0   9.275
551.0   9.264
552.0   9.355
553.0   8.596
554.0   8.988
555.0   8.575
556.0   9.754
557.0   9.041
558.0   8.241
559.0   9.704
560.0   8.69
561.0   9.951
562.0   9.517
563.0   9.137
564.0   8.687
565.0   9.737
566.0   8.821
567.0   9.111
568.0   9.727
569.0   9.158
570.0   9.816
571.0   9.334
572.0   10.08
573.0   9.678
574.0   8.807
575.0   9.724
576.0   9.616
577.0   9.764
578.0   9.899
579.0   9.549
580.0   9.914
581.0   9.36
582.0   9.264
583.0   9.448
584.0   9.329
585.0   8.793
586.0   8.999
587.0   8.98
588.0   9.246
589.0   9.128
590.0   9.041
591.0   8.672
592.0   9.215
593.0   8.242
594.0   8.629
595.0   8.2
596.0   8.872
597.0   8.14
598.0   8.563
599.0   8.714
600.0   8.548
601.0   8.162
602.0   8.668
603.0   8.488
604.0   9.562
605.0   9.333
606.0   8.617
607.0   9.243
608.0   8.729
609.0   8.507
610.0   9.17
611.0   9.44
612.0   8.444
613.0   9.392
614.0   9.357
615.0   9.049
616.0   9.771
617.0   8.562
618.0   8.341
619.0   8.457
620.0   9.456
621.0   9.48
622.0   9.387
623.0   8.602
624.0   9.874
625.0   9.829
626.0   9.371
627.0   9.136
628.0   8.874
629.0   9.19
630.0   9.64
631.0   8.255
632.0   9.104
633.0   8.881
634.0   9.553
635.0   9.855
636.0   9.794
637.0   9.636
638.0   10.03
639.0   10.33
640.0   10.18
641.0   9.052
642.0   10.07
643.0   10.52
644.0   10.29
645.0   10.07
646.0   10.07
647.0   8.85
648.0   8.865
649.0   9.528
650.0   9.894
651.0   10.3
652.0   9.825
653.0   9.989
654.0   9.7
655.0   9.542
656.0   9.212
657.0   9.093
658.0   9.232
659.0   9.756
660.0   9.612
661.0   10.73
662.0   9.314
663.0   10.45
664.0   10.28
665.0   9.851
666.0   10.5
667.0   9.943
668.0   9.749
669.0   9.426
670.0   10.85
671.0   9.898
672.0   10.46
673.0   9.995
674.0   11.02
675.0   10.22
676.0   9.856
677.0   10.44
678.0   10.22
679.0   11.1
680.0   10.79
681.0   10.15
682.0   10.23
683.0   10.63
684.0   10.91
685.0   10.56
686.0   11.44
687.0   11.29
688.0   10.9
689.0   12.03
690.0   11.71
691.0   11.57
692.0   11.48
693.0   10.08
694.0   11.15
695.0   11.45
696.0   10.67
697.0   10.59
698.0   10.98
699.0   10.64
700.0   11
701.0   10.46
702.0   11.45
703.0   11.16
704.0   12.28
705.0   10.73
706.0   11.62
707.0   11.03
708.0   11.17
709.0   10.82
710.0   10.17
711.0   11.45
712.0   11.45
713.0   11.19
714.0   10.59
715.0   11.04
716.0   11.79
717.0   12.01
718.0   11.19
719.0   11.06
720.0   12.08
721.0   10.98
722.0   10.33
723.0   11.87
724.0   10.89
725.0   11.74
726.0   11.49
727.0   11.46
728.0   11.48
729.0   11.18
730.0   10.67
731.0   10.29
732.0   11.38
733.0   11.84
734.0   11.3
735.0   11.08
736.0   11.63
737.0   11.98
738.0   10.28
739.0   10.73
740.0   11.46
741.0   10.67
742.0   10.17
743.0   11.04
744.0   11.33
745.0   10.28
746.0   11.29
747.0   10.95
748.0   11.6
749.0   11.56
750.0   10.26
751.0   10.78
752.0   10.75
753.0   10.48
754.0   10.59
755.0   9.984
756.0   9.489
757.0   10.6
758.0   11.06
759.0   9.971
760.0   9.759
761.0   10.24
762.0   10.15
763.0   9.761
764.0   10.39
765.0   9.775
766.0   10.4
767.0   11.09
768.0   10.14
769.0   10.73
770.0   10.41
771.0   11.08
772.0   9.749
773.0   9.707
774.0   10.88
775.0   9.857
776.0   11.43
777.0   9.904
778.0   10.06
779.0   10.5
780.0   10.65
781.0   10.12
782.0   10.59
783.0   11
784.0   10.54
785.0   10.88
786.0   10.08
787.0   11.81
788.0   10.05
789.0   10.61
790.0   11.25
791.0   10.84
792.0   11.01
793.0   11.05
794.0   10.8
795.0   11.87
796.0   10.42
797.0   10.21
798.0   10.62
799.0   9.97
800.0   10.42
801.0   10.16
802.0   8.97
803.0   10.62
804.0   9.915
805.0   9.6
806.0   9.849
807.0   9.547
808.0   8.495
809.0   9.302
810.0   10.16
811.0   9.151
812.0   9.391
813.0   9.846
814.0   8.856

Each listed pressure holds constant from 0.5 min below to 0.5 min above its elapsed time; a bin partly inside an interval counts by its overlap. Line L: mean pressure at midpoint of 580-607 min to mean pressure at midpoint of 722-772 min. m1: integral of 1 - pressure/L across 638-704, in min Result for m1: -3.3 min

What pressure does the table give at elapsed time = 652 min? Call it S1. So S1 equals 9.825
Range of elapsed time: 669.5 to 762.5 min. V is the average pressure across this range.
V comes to 10.9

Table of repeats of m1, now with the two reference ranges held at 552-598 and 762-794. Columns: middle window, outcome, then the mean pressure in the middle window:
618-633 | 0.6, 9.15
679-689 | -1.0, 10.8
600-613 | 0.7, 8.87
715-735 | -2.2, 11.3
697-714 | -1.7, 11.1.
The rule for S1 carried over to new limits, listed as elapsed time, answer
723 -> 11.87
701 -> 10.46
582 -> 9.264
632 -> 9.104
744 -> 11.33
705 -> 10.73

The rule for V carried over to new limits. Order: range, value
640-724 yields 10.6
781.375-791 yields 10.8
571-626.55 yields 9.09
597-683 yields 9.56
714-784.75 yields 10.8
